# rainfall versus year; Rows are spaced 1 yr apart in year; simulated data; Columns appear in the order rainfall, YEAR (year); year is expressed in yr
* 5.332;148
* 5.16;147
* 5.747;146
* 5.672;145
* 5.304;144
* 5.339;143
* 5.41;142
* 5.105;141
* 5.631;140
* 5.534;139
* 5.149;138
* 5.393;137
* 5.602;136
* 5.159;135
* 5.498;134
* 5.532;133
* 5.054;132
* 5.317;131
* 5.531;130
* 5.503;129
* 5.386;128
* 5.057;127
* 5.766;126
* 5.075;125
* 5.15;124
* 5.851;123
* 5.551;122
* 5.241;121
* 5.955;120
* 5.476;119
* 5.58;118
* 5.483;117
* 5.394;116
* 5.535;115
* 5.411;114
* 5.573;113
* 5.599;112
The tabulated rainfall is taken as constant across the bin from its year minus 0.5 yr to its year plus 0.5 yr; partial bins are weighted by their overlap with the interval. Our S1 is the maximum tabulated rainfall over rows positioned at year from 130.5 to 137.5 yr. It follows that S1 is 5.602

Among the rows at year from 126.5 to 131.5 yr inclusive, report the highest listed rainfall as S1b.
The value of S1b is 5.531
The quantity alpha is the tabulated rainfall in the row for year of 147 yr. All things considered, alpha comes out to 5.16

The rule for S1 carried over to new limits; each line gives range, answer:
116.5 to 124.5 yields 5.955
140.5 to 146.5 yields 5.747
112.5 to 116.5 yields 5.573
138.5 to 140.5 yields 5.631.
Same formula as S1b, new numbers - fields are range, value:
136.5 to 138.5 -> 5.393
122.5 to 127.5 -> 5.851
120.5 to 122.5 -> 5.551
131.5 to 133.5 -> 5.532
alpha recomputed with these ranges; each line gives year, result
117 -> 5.483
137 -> 5.393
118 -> 5.58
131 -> 5.317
